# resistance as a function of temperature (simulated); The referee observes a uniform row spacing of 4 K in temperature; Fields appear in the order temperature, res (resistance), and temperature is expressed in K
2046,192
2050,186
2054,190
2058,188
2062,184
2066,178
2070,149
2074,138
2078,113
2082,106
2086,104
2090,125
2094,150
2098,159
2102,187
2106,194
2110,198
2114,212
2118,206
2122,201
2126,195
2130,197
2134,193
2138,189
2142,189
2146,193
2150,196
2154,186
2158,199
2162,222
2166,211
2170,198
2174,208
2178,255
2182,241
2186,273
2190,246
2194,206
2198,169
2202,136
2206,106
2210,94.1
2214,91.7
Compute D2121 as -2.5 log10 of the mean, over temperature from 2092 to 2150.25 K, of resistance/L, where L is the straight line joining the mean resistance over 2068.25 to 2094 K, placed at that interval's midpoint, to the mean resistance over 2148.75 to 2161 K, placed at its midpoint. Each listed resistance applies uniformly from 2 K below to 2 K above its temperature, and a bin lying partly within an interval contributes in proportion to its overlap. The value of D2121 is -0.17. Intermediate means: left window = 124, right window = 196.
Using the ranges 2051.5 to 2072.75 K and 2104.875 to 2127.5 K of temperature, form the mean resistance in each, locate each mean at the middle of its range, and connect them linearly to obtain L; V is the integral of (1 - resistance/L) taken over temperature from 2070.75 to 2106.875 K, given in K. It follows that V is 9.4 K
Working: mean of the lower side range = 177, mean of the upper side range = 201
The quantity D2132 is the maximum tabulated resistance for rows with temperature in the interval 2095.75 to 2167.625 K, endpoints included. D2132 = 222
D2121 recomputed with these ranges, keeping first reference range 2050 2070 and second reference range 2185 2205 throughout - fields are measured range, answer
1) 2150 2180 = -0.09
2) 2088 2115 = 0.08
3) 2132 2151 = 0.00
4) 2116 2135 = -0.05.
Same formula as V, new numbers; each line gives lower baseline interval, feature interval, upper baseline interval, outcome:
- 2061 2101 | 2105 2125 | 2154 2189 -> -3.53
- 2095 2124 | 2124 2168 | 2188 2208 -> -3.15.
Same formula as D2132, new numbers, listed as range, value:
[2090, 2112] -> 198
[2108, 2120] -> 212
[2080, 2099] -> 159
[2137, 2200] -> 273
